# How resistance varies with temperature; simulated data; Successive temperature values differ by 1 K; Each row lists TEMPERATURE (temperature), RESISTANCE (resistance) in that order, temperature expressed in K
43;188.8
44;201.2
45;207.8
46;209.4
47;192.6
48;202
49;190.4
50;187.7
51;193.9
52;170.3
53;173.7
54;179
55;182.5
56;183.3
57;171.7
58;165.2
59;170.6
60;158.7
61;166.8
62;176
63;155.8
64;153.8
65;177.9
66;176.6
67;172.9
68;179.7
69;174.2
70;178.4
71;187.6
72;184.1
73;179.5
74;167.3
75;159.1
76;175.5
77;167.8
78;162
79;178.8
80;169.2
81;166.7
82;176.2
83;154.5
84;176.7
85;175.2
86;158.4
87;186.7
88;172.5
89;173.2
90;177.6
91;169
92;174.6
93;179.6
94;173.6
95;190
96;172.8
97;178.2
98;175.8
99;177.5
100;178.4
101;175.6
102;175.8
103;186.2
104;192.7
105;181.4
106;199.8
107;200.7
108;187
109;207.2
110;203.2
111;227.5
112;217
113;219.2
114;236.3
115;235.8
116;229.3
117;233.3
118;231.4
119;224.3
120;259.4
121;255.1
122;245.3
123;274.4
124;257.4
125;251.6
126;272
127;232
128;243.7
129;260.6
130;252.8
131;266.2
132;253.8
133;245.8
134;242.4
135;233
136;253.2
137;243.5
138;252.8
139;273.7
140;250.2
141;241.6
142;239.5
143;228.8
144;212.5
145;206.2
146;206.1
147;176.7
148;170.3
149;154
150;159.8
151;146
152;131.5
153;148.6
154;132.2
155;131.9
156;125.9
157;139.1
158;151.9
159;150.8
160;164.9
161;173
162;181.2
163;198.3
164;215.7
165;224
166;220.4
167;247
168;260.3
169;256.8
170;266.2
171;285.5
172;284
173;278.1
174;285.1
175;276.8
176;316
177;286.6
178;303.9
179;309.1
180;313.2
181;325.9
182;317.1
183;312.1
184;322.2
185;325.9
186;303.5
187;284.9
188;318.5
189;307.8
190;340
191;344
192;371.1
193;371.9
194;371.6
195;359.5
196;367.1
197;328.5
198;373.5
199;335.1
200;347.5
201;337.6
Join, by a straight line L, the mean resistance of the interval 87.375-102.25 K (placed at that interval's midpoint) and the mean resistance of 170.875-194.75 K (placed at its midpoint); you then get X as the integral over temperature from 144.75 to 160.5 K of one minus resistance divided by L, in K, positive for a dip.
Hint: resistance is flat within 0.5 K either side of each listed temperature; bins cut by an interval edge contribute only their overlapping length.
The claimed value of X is 6.6 K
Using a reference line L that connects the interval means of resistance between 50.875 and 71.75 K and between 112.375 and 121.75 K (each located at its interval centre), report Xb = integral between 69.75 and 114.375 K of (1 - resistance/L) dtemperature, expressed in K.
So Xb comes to 5.5 K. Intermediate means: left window 174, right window 236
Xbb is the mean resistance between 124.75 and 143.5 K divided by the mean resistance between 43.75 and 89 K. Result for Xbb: 1.4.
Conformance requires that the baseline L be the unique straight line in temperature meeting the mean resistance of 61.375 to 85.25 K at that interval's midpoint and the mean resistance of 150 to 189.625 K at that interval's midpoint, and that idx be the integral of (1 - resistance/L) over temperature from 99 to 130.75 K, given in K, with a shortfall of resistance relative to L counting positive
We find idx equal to -3.4 K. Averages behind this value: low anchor 172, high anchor 241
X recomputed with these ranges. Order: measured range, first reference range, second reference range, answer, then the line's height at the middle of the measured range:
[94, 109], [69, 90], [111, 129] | 1.88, 210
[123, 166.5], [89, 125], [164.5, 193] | 7.34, 254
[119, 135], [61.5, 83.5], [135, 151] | -3.62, 206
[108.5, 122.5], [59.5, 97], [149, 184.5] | -2.43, 196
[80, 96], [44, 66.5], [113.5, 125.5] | 2.96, 213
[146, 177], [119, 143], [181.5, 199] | 9.84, 295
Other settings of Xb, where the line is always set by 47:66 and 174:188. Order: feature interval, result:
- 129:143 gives 0.54 K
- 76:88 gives 1.91 K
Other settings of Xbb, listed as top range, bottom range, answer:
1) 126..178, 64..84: 1.28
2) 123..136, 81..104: 1.44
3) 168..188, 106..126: 1.28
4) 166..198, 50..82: 1.79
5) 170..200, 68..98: 1.85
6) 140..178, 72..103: 1.20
